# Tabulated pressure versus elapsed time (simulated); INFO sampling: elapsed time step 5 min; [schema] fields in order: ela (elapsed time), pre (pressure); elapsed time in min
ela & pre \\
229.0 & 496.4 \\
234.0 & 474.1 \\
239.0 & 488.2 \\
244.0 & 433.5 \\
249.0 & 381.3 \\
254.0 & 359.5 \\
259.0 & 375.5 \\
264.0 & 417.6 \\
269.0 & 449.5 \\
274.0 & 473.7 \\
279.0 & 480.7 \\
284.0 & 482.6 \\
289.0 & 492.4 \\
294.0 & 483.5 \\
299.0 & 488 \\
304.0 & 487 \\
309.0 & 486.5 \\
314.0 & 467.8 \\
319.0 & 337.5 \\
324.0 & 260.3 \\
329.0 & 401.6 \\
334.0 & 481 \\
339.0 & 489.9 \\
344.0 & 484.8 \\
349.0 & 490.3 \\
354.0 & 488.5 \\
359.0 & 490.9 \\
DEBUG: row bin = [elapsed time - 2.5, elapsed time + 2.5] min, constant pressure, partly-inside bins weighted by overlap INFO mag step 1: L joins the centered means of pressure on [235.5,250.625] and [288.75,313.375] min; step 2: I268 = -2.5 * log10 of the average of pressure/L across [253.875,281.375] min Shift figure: 0.07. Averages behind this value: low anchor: 440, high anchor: 486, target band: 432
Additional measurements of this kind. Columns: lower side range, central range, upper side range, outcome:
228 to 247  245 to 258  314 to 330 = 0.19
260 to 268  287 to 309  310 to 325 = -0.24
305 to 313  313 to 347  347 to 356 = 0.17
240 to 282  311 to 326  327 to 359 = 0.26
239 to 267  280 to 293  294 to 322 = -0.13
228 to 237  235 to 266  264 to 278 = 0.14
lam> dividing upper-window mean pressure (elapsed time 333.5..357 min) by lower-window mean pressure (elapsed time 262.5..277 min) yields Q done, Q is 1.1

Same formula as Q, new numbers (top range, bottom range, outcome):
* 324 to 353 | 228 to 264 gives 1.06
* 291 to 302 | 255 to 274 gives 1.16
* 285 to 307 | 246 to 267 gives 1.26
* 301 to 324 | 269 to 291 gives 0.89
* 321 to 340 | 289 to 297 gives 0.82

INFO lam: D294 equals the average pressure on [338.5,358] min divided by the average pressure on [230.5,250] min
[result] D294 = 1.1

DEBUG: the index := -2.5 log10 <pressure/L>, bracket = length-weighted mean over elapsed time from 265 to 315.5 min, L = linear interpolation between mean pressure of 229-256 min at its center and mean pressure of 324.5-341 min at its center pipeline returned -0.10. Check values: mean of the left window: 435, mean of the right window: 433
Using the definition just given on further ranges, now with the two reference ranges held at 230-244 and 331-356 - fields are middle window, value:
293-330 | 0.135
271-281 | 0.006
